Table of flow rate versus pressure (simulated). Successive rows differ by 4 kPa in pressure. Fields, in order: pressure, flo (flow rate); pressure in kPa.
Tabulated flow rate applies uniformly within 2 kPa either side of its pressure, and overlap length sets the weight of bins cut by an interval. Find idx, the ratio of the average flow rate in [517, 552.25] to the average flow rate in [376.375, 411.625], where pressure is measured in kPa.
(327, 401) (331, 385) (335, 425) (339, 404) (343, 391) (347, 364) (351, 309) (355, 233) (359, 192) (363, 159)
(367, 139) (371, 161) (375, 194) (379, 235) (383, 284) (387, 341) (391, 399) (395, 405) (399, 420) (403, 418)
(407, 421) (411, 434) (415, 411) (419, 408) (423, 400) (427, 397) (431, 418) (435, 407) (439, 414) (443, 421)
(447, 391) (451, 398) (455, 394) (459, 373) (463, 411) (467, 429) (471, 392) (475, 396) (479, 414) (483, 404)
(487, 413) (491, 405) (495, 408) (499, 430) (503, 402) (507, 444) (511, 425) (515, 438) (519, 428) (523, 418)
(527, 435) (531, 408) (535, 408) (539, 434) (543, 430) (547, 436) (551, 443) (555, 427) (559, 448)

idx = 1.2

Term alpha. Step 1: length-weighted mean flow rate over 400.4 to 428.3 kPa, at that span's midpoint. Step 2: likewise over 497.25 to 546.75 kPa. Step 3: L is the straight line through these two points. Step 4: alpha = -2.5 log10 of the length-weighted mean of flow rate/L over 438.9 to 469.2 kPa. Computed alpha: 0.039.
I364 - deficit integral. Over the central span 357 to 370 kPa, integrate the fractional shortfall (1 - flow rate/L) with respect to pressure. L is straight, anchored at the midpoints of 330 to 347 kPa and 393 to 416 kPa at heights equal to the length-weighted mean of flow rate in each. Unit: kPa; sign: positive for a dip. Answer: 7.8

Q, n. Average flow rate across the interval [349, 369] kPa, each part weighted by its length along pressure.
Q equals 206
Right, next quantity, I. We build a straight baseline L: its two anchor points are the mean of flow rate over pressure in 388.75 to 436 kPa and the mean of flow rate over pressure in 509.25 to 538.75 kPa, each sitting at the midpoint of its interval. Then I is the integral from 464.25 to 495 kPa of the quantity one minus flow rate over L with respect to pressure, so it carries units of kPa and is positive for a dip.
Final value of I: 0.80 kPa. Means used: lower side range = 411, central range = 408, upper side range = 424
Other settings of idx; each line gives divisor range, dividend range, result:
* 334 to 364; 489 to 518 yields 1.36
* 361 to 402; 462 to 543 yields 1.51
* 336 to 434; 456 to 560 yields 1.26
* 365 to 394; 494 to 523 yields 1.66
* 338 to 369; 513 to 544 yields 1.57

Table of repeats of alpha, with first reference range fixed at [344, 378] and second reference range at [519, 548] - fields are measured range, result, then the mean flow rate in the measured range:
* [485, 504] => -0.091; 412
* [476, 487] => -0.126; 409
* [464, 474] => -0.172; 409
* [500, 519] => -0.082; 427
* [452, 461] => -0.153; 385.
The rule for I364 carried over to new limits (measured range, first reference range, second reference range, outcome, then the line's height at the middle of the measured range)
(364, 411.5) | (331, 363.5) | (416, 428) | 7.2 kPa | 365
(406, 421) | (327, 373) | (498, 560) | -3.4 kPa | 341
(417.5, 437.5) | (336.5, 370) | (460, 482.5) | -2.8 kPa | 357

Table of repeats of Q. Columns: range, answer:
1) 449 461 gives 388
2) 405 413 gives 428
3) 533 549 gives 427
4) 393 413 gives 420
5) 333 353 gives 379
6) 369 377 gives 178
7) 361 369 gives 149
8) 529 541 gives 417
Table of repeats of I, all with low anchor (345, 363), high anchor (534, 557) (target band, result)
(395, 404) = -3.4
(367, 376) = 3.6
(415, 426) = -2.9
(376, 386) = 0.9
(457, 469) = -1.6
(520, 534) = -0.2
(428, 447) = -4.3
